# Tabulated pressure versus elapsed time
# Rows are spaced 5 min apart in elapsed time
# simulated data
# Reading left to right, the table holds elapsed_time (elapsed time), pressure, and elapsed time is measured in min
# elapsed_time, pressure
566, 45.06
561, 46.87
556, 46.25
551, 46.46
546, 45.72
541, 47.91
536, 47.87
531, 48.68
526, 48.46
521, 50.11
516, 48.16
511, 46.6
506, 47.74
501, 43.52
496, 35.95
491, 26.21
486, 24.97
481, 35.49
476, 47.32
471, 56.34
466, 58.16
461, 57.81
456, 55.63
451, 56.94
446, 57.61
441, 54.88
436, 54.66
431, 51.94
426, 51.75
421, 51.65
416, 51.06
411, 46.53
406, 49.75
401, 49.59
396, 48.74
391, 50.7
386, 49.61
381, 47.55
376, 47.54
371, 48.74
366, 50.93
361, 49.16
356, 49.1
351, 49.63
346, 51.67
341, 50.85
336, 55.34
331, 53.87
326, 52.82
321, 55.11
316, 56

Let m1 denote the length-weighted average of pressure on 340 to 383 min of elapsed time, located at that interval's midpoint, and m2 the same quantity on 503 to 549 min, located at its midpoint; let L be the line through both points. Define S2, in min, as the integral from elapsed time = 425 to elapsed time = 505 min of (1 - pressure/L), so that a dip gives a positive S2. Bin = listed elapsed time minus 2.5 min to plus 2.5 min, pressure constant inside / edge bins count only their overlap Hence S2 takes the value 0.8 min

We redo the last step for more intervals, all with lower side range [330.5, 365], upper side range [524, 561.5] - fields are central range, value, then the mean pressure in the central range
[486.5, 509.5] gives 5.1 min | 37.5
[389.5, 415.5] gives 0.5 min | 49.2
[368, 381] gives 0.7 min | 48.1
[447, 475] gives -4.3 min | 56.5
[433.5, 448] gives -1.9 min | 55.7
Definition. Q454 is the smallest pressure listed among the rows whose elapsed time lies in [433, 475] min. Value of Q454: 54.66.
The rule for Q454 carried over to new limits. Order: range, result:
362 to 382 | 47.54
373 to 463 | 46.53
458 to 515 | 24.97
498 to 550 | 43.52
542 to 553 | 45.72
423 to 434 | 51.75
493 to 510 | 35.95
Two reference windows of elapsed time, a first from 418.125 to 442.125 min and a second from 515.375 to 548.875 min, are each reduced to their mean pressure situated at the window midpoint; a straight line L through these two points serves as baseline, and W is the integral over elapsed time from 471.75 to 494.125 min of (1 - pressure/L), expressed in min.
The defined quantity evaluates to 6.7 min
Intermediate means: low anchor 52.8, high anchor 48.1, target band 35.4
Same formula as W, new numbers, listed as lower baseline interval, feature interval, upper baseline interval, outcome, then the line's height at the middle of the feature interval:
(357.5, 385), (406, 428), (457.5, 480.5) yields 0.32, 50.9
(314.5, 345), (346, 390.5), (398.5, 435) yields 2.63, 52.4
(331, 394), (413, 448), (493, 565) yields -3.32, 48.6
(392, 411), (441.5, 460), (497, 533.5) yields -3.21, 48.2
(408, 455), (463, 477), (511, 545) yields -1.00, 51.1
